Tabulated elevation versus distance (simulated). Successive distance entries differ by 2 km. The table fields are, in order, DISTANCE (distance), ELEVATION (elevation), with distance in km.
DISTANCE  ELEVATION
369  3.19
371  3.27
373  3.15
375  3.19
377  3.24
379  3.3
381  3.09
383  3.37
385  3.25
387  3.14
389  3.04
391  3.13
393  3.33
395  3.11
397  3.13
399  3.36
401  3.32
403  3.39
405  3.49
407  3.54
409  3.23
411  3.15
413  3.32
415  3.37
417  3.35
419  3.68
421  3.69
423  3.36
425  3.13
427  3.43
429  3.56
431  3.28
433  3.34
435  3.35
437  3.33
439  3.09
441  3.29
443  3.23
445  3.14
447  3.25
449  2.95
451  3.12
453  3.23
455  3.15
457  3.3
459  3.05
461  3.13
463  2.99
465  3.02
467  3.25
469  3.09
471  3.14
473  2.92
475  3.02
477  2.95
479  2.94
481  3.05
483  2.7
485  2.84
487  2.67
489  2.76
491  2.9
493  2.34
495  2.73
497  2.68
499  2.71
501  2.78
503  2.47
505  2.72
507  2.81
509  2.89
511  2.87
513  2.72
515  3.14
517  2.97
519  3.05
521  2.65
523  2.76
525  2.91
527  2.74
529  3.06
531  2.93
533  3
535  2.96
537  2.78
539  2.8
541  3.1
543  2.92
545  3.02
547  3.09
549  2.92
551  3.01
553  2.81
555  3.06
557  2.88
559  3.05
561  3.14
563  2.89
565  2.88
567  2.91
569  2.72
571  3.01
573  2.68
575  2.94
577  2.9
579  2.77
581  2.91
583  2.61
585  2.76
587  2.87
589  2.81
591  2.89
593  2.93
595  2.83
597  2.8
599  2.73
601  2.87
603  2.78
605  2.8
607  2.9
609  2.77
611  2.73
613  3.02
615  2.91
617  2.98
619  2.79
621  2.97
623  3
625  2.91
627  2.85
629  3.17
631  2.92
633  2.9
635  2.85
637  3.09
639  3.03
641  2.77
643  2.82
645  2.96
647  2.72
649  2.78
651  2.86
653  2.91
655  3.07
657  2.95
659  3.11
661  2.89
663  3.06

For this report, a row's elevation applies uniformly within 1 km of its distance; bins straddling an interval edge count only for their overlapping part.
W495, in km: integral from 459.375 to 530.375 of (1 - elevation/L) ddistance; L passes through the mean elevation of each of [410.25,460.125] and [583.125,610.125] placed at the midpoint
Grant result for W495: 5.6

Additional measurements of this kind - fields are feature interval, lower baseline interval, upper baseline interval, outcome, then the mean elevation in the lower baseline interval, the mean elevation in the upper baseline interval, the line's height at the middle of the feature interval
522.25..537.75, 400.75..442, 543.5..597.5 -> 0.6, 3.37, 2.89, 3.02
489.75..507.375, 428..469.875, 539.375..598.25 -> 2.3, 3.2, 2.9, 3.07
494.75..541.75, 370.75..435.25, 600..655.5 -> 3.8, 3.31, 2.9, 3.1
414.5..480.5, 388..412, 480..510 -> -4.6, 3.27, 2.74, 3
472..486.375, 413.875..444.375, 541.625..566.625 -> 1.3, 3.36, 2.97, 3.21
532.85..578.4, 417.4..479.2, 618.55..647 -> 1.7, 3.21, 2.93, 3.05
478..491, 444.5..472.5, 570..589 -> 1.0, 3.13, 2.83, 3.06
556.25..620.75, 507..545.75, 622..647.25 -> 1.3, 2.91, 2.93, 2.92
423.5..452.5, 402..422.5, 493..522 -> 0.0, 3.42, 2.78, 3.25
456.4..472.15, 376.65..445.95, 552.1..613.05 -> 0.2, 3.3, 2.86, 3.16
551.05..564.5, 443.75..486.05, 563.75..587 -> -0.5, 3.06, 2.83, 2.87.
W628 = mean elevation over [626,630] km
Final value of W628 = 3.01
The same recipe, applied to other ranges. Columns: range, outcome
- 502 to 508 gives 2.67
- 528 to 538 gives 2.95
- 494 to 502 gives 2.73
